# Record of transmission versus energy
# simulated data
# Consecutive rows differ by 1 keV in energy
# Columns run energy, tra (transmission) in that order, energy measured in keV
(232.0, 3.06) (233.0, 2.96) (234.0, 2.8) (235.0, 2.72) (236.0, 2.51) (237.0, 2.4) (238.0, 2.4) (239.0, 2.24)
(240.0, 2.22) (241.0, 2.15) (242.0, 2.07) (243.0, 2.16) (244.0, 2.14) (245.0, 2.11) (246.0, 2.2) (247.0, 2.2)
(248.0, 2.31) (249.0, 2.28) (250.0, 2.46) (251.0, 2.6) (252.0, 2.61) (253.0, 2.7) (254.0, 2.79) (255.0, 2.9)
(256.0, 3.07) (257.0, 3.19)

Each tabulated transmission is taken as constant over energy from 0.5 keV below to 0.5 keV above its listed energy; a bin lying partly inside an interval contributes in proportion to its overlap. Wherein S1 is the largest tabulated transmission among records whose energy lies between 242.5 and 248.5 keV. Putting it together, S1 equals 2.31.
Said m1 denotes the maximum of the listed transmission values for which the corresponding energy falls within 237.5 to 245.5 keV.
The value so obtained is 2.4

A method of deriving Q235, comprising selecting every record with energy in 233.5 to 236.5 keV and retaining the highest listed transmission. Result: 2.8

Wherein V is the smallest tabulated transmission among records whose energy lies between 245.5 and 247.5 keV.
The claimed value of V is 2.2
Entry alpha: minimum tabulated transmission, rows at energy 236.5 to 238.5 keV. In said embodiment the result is 2.4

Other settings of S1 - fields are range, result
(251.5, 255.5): 2.9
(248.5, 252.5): 2.61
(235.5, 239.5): 2.51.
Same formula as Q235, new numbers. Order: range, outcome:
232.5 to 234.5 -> 2.96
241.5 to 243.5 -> 2.16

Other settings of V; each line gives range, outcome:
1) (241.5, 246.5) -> 2.07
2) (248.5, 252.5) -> 2.28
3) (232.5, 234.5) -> 2.8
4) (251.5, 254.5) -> 2.61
